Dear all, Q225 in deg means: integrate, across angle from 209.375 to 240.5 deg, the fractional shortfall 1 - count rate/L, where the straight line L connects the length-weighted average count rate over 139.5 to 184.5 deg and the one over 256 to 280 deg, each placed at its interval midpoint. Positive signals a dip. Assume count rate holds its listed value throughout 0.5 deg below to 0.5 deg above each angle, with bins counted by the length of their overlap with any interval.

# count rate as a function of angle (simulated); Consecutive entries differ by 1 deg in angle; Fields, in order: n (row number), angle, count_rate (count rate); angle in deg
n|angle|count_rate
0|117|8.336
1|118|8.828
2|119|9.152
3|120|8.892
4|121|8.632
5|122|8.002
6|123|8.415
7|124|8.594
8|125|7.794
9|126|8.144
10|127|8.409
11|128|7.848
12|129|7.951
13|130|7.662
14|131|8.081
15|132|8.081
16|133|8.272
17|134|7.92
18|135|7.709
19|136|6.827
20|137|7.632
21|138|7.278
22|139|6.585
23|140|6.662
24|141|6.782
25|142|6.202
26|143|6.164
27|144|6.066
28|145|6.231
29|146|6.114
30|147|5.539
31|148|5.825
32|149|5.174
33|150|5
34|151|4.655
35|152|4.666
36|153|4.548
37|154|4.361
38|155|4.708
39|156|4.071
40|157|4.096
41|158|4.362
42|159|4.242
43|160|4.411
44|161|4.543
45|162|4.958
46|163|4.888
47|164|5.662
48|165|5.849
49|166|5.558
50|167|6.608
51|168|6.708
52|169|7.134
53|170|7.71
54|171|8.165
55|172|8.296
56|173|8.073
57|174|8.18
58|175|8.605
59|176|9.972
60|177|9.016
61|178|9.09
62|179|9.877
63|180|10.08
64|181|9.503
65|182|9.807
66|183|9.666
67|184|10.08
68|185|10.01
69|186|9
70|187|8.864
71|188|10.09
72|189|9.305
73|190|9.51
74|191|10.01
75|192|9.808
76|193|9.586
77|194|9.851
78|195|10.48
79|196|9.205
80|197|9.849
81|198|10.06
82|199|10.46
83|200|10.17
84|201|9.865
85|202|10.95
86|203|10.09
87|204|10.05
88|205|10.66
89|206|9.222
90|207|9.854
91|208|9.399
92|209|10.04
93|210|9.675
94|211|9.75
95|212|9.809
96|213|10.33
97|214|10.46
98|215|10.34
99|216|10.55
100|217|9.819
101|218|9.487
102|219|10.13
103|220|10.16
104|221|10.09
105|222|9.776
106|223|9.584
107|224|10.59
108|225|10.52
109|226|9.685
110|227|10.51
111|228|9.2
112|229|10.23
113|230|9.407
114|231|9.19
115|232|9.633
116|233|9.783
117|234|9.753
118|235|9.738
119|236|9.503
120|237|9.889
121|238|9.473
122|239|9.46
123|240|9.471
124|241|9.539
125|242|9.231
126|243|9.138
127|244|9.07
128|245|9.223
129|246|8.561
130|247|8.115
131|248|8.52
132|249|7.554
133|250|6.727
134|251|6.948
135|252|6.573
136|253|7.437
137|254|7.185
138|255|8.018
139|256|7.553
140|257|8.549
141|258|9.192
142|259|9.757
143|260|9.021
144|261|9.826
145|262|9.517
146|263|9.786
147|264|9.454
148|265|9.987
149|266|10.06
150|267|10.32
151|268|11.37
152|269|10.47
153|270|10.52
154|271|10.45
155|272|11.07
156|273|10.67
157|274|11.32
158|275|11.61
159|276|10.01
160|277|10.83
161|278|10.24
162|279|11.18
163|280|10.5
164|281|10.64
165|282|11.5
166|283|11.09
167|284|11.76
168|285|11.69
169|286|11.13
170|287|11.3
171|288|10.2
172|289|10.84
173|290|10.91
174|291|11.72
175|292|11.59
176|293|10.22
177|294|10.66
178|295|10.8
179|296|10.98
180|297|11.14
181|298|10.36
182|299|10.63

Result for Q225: -4.1 deg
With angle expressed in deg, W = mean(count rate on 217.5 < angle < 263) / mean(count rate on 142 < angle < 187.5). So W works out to 1.34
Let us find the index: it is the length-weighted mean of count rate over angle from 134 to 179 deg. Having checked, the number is 6.31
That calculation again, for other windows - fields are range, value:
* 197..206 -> 10.2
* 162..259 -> 9.13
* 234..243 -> 9.53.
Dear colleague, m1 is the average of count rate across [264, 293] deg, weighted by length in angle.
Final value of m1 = 10.9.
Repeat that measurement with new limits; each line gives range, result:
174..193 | 9.54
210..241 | 9.87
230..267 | 8.93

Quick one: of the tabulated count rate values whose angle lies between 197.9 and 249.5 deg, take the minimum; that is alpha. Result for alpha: 7.554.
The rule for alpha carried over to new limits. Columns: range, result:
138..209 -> 4.071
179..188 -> 8.864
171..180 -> 8.073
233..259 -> 6.573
